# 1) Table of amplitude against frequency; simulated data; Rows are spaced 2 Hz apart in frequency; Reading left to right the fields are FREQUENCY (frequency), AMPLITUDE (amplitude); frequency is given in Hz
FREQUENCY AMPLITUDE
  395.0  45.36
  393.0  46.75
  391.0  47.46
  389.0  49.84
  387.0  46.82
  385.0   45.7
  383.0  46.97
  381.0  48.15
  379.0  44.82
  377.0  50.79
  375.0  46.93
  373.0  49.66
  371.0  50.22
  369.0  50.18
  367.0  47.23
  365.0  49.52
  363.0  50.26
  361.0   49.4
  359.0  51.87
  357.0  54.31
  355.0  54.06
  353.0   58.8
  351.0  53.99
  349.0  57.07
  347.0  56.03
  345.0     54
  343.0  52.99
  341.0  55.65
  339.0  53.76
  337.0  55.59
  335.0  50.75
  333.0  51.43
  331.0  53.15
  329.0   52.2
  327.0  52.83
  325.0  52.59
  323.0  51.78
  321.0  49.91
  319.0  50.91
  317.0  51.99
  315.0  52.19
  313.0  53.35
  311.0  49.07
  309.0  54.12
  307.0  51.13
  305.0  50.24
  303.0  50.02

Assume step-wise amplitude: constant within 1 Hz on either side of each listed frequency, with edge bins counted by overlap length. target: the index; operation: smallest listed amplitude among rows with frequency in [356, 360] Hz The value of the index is 51.87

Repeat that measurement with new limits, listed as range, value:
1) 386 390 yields 46.82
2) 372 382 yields 44.82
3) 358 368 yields 47.23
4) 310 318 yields 49.07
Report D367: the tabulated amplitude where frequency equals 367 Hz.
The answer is 47.23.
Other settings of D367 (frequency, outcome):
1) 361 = 49.4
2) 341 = 55.65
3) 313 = 53.35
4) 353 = 58.8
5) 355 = 54.06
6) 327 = 52.83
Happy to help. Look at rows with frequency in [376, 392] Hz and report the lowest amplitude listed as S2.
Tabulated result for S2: 44.82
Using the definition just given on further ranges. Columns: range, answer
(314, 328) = 49.91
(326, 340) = 50.75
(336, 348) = 52.99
